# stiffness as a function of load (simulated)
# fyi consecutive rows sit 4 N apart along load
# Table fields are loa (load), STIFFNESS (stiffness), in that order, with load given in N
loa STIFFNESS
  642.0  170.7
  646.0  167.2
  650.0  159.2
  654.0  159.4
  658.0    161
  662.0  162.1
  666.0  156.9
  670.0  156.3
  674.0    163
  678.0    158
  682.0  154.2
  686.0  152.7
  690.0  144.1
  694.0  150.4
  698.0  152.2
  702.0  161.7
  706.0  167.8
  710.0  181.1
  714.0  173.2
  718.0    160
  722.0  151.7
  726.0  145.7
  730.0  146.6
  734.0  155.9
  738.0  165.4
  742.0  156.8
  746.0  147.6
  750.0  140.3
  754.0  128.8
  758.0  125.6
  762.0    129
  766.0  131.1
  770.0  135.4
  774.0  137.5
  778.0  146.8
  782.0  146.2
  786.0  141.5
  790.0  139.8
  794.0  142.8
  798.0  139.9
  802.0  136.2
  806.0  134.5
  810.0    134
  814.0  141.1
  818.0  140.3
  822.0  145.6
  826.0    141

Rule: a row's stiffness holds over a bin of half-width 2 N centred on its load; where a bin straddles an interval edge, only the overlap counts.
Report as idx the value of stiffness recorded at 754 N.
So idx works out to 128.8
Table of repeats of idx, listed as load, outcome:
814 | 141.1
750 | 140.3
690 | 144.1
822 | 145.6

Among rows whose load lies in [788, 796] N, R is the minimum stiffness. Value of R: 139.8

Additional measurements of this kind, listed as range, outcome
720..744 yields 145.7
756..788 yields 125.6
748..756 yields 128.8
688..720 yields 144.1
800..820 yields 134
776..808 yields 134.5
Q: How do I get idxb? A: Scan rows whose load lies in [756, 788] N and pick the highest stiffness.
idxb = 146.8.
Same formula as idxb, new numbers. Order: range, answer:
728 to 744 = 165.4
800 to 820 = 141.1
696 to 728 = 181.1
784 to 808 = 142.8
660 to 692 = 163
